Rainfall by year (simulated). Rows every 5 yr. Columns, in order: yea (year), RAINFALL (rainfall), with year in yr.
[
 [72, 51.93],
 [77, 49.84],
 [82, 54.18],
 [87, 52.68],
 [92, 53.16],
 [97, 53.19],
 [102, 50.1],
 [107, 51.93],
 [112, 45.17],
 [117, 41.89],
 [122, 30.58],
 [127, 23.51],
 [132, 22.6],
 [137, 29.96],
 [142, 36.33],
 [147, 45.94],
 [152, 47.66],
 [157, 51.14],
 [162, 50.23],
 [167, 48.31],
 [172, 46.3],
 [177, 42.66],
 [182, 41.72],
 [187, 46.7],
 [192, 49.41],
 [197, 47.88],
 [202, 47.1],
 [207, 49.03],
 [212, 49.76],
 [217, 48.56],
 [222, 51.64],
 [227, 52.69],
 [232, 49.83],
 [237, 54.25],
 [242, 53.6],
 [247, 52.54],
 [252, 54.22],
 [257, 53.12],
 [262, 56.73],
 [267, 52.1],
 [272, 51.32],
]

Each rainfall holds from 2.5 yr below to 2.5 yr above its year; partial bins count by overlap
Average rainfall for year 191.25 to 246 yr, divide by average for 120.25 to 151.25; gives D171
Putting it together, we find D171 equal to 1.6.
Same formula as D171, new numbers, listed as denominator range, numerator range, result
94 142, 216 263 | 1.36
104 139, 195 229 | 1.40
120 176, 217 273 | 1.34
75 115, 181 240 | 0.96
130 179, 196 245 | 1.19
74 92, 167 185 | 0.85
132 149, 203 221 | 1.41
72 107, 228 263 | 1.02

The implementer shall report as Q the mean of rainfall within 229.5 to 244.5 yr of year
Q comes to 52.6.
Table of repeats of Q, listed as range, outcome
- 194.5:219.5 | 48.5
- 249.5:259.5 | 53.7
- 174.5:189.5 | 43.7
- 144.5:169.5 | 48.7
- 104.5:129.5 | 38.6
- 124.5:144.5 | 28.1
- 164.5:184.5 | 44.7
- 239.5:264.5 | 54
